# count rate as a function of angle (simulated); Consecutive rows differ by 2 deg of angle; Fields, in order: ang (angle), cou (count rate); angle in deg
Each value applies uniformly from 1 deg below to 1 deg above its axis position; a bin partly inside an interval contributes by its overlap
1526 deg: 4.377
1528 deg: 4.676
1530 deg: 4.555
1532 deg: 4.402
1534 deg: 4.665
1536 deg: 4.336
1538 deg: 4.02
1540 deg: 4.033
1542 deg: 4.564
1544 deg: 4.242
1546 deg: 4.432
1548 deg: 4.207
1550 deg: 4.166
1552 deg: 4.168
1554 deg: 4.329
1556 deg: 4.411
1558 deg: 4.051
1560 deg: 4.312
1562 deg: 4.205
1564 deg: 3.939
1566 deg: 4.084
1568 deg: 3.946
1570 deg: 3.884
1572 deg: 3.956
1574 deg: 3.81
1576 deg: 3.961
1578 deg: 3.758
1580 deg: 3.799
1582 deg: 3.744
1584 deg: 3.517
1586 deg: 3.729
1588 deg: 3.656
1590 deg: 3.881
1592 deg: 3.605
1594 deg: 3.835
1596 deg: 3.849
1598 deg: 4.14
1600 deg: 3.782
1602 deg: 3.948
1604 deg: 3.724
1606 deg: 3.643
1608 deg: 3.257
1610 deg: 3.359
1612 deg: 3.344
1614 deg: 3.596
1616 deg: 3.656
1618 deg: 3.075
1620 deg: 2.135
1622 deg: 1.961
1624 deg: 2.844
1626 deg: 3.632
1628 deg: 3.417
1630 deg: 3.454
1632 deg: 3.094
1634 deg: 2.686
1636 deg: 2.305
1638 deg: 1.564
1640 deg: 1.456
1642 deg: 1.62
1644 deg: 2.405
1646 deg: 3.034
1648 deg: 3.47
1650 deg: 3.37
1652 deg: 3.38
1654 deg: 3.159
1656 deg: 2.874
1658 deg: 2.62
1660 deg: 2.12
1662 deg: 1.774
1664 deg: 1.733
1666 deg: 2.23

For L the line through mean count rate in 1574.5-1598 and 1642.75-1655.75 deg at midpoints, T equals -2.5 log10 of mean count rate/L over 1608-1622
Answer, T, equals 0.12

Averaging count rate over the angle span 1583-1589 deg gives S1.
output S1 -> 3.63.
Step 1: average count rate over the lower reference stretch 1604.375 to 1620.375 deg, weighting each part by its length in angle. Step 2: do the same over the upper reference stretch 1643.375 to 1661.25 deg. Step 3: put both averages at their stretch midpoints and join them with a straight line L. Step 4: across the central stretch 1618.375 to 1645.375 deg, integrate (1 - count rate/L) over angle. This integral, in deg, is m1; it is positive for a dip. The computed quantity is 5.3 deg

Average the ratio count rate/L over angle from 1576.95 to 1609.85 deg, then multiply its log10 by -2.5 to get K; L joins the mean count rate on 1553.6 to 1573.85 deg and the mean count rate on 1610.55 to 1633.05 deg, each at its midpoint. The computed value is -0.04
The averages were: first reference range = 4.09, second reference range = 3.11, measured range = 3.73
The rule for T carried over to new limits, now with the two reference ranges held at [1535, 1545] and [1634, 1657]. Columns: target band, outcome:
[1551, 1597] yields -0.06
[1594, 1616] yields -0.14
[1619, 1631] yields 0.00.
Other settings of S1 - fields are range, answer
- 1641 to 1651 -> 2.78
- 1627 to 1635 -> 3.16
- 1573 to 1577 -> 3.89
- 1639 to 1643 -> 1.54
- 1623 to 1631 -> 3.34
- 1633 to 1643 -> 1.93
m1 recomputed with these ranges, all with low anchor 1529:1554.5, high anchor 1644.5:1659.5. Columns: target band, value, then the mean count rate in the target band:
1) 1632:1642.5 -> 3.9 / 2.05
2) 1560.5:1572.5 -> 0.1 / 4.02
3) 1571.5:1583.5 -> 0.3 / 3.82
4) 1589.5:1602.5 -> -0.5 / 3.86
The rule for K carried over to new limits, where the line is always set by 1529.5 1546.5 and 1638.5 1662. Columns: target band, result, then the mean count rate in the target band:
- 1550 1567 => -0.04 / 4.19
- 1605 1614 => -0.06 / 3.42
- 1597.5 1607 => -0.14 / 3.83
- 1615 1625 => 0.13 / 2.73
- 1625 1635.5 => -0.10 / 3.21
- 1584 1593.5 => -0.04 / 3.7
